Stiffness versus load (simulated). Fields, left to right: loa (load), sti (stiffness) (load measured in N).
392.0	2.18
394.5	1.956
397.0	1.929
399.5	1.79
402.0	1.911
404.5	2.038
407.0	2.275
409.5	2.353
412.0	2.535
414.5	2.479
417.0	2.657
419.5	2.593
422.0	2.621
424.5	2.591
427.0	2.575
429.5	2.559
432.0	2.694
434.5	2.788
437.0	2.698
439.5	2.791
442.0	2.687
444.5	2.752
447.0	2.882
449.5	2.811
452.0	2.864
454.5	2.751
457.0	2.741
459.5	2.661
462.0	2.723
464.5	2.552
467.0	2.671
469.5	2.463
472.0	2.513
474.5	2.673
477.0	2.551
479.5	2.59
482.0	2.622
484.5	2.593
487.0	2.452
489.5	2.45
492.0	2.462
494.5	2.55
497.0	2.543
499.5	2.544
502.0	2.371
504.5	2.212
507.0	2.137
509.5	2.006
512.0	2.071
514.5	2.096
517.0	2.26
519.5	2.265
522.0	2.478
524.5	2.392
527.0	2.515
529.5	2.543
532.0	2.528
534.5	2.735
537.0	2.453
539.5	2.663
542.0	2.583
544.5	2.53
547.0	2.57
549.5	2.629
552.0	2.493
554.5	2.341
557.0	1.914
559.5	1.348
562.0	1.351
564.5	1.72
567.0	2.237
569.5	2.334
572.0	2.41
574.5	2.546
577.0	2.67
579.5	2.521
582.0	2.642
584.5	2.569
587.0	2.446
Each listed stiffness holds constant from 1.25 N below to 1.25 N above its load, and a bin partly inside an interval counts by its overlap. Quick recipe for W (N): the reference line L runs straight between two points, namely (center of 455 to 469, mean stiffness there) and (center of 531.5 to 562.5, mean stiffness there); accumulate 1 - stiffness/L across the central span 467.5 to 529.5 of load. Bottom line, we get 2.7 N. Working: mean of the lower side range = 2.66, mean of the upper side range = 2.34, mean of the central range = 2.41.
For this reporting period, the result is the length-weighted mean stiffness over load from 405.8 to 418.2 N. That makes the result 2.46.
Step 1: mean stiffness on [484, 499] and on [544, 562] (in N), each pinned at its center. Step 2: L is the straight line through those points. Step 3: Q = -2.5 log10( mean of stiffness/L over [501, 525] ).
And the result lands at 0.08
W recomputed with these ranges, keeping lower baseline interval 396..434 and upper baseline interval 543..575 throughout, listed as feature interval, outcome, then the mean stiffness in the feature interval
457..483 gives -3.4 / 2.61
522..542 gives -2.9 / 2.54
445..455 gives -2.1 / 2.83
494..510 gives -0.6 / 2.34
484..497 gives -1.3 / 2.5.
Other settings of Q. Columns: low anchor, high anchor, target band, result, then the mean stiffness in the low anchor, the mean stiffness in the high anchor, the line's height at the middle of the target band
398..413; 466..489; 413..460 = -0.161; 2.14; 2.56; 2.32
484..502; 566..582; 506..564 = 0.087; 2.5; 2.47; 2.49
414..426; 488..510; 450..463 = -0.107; 2.59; 2.38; 2.49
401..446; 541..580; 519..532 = -0.059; 2.54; 2.26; 2.33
